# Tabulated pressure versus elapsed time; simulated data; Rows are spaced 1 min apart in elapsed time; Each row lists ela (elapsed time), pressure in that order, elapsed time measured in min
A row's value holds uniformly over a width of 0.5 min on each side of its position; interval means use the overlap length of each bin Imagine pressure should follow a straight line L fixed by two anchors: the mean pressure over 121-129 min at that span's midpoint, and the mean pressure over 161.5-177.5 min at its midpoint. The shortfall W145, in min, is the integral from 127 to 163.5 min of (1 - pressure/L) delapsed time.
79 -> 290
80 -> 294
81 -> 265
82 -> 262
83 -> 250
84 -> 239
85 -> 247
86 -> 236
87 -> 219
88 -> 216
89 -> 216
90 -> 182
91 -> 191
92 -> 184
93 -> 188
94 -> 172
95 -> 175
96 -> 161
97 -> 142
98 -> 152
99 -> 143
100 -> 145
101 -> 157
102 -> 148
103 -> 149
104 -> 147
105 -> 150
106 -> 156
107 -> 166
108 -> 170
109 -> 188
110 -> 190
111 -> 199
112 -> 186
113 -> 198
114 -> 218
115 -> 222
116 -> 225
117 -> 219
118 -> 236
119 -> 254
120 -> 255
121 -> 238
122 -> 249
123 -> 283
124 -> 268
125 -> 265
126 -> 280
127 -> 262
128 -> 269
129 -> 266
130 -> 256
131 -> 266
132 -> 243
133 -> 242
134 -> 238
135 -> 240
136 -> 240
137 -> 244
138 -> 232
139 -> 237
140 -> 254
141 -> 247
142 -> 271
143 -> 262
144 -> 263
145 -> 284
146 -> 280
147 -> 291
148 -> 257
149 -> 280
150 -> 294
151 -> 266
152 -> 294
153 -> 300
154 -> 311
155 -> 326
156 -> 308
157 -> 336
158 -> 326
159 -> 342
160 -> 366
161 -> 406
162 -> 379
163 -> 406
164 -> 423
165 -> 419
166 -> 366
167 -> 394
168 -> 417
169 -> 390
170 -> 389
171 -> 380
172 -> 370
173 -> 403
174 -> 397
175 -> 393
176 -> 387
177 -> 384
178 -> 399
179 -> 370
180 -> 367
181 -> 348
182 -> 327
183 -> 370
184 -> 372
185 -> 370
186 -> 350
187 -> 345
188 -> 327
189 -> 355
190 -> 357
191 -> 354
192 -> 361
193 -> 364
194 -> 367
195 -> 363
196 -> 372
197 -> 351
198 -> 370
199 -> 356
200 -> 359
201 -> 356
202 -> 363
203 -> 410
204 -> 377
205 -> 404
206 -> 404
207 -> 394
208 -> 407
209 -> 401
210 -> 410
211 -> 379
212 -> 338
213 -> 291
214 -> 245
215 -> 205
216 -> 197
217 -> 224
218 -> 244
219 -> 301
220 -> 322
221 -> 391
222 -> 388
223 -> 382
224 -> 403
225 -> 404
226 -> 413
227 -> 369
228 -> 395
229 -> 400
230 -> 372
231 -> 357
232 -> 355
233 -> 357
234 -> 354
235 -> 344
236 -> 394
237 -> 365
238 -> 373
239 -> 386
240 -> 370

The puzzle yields 4.36 min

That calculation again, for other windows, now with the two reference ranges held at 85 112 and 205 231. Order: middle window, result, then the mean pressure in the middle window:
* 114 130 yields -3.15 min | 252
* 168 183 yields -4.86 min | 380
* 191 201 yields -1.43 min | 362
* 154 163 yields -2.97 min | 350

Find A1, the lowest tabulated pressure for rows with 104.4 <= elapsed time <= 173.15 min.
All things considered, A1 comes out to 150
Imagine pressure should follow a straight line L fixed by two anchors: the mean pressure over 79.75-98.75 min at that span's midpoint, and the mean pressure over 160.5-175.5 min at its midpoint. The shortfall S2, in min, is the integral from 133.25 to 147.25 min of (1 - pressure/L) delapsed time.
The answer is 3.2 min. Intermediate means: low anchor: 208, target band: 255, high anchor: 395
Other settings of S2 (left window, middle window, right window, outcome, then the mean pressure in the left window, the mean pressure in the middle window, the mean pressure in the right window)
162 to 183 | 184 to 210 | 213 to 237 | -0.47 min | 386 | 370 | 339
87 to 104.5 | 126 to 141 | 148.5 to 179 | 1.38 min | 170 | 250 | 362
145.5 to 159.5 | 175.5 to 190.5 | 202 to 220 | -2.13 min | 301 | 362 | 332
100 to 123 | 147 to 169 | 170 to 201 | -2.78 min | 197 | 343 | 366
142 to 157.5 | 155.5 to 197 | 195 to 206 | -4.92 min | 290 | 371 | 373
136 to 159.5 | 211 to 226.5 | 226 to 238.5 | 1.70 min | 282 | 319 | 371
